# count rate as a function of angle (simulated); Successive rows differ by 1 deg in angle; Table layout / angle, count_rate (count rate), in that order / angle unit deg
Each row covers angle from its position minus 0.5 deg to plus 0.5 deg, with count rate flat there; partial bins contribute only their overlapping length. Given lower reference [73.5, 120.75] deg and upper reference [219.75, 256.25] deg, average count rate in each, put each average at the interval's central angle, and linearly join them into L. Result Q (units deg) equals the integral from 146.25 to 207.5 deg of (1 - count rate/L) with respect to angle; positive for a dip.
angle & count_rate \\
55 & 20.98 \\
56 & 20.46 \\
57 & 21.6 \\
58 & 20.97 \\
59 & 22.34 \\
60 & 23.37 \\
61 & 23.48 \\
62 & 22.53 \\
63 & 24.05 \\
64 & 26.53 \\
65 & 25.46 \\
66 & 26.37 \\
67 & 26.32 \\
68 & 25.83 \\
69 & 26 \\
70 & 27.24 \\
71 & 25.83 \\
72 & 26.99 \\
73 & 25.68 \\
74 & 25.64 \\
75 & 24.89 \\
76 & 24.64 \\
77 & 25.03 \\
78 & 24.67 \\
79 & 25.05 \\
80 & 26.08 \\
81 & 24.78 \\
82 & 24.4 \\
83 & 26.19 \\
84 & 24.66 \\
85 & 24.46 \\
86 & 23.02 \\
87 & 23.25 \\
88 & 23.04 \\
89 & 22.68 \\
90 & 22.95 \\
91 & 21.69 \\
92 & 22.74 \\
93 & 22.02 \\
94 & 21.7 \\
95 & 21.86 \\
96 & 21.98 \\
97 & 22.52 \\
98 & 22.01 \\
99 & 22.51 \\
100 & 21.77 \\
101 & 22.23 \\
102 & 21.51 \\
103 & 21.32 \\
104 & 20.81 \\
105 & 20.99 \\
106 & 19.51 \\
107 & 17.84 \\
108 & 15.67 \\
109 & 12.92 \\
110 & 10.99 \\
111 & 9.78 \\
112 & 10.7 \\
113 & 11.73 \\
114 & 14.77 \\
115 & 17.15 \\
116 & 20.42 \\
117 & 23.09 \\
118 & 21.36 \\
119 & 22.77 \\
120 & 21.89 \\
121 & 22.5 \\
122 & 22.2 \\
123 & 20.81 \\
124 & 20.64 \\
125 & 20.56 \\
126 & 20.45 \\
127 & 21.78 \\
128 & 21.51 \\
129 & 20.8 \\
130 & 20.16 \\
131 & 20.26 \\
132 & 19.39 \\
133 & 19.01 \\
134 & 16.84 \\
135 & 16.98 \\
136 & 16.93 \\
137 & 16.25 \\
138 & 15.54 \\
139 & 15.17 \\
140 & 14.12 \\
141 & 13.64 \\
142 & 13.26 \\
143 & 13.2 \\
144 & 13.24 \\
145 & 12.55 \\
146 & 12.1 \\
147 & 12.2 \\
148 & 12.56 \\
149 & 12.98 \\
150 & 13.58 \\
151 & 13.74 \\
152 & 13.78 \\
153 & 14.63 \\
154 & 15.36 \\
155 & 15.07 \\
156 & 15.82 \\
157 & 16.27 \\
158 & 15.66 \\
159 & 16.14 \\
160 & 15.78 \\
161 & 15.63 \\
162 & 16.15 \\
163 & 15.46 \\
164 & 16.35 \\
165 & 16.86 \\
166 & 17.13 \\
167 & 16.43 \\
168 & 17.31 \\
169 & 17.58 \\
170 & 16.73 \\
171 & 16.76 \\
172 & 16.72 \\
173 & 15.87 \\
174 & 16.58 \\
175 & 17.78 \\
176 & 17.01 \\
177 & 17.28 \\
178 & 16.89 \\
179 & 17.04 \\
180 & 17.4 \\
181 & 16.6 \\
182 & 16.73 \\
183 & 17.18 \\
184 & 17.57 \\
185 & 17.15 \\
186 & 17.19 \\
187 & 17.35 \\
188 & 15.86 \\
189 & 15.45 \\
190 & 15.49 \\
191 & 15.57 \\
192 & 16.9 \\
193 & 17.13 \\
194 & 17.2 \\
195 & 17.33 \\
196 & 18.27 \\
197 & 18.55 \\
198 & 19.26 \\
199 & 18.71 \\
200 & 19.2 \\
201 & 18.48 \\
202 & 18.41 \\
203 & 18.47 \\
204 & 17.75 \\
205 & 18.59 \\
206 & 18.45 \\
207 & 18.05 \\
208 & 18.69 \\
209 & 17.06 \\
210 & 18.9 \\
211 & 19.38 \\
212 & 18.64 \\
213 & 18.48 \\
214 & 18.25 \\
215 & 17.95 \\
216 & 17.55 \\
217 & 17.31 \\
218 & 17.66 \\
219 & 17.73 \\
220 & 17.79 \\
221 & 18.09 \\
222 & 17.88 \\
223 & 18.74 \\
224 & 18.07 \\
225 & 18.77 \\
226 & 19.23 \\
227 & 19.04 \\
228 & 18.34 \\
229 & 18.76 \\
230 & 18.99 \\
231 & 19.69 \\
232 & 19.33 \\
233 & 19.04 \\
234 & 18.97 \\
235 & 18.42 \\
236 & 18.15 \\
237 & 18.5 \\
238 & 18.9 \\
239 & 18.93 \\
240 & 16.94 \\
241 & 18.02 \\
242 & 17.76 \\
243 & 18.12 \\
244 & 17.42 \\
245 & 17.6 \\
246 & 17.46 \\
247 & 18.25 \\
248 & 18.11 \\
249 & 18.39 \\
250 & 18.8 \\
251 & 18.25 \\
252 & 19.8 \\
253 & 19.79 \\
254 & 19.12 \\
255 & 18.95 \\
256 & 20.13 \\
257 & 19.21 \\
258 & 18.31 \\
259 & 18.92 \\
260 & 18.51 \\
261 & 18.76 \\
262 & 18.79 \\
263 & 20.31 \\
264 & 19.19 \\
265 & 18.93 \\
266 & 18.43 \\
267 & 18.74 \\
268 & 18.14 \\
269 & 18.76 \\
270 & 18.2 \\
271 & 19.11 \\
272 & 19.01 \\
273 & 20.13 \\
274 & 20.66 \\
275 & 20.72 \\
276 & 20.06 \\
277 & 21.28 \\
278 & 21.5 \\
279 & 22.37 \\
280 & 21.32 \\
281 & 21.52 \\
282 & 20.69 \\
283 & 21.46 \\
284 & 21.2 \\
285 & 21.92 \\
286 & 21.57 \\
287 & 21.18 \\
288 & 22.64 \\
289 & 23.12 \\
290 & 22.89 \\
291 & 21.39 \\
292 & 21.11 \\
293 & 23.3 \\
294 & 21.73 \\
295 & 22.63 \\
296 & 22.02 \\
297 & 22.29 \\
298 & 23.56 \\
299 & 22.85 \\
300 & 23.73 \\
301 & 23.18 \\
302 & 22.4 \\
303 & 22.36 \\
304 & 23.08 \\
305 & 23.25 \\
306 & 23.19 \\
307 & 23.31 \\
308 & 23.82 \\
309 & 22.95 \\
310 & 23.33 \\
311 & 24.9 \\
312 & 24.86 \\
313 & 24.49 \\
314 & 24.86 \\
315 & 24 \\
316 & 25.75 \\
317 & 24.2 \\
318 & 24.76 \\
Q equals 9.6 deg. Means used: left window 21.1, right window 18.5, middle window 16.6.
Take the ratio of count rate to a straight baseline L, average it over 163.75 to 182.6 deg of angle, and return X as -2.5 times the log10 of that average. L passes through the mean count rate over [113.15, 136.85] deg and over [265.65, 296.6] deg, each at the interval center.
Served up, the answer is 0.195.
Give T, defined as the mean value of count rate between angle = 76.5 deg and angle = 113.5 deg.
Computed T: 21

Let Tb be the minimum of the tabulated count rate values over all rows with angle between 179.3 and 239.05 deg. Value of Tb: 15.45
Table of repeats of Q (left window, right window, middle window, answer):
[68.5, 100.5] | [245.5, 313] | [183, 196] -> 3.2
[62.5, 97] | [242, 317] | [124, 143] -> 4.6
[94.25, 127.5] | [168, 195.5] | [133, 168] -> 5.7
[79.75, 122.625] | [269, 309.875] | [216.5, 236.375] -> 2.7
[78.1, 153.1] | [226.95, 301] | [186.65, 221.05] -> 3.0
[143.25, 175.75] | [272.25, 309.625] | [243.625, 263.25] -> 1.4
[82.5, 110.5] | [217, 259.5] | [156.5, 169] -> 2.3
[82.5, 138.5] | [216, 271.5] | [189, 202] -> 1.0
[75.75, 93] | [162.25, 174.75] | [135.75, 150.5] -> 4.0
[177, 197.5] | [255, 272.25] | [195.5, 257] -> -1.8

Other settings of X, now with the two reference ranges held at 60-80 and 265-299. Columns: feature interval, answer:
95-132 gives 0.25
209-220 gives 0.23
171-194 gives 0.35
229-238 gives 0.17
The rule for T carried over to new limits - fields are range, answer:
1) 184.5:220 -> 17.8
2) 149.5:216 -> 17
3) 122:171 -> 16.4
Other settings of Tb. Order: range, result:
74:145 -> 9.78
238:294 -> 16.94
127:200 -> 12.1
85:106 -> 19.51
